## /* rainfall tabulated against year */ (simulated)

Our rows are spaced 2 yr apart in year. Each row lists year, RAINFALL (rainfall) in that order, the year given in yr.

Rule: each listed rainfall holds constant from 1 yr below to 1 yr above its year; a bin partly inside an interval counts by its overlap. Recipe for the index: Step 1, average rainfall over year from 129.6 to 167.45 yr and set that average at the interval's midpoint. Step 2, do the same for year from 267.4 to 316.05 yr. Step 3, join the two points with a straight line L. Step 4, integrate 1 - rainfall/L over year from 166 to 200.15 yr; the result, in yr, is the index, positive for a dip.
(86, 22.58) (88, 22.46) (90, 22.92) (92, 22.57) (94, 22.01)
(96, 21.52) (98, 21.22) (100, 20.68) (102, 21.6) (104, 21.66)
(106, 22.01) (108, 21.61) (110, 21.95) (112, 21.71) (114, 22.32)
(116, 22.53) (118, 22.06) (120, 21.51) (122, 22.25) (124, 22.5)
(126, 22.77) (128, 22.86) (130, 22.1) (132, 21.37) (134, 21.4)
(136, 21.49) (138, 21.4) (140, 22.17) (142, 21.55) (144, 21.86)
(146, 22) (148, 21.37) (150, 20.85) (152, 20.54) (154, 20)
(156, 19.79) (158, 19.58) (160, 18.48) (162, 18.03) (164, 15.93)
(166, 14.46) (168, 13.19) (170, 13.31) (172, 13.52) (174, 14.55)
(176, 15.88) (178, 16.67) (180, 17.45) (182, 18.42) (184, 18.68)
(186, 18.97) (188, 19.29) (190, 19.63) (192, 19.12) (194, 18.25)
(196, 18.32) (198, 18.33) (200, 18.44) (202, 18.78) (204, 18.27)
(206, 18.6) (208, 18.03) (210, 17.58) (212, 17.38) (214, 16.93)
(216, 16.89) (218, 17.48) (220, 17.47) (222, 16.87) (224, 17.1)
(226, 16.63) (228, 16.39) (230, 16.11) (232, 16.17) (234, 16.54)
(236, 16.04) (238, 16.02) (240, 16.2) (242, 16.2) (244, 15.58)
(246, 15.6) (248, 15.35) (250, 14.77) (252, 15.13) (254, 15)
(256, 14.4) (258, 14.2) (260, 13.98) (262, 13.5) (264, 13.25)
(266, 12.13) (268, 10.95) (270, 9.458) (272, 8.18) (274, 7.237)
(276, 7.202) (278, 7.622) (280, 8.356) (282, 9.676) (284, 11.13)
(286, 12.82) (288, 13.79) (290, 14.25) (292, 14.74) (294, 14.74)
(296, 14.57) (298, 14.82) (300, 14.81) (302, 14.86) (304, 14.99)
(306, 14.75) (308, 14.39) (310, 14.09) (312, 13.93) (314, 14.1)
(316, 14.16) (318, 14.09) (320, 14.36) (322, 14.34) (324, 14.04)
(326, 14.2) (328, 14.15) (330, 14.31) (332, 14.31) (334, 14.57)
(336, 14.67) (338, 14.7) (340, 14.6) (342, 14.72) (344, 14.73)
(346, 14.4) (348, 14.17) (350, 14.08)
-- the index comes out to 2.1 yr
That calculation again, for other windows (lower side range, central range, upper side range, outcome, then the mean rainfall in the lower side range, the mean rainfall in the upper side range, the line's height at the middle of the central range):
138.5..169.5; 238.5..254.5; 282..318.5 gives 0.5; 19.3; 14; 16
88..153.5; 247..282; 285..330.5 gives 9.5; 21.8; 14.3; 16.1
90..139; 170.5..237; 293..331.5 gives 4.0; 21.9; 14.4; 18.5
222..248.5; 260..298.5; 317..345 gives 9.6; 16.2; 14.4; 15.4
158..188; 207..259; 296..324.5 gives -2.2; 16.5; 14.4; 15.6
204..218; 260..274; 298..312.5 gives 4.1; 17.6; 14.6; 15.8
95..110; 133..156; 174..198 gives -1.7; 21.5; 18.1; 19.8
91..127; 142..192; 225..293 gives 1.4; 21.9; 13.4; 18.6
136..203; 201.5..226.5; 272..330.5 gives -1.3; 18.5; 13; 16.6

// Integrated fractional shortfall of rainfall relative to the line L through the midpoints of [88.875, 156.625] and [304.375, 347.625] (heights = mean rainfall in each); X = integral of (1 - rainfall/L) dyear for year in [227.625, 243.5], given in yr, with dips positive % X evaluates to 1.3 yr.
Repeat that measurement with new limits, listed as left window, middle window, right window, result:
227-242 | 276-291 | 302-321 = 4.17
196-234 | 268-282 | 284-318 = 6.33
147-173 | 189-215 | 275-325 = -3.15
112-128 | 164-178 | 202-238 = 3.69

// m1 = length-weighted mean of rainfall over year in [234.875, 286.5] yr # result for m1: 12.7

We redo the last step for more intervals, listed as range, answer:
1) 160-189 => 16.4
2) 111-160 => 21.5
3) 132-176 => 18.8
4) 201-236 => 17.2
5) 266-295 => 10.8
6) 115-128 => 22.3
